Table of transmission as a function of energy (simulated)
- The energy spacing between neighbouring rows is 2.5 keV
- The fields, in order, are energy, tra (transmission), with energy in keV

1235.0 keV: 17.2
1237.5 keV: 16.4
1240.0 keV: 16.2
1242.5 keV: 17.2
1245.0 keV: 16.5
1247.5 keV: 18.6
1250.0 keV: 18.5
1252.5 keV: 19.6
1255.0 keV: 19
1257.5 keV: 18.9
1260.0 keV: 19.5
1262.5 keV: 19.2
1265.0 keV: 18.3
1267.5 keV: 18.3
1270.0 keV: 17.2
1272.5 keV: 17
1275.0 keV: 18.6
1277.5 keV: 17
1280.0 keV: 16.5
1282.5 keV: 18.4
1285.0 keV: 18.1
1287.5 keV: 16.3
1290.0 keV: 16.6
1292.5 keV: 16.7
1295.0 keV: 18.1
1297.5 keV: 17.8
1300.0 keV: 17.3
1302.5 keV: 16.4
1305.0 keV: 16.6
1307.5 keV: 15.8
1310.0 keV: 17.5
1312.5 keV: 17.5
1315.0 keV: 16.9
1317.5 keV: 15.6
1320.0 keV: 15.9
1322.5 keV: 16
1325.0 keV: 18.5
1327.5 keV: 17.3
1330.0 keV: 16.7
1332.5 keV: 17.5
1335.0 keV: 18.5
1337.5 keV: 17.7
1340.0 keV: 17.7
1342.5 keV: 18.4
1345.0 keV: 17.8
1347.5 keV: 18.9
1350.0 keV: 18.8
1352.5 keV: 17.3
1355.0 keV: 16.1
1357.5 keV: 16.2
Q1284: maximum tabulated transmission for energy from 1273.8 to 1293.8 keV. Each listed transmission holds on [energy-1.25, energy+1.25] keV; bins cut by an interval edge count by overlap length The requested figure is 18.6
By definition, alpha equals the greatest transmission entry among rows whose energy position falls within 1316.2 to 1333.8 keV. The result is 18.5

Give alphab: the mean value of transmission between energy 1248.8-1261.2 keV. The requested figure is 19.1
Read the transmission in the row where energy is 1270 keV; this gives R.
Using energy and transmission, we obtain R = 17.2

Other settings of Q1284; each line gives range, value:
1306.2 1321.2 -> 17.5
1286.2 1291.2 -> 16.6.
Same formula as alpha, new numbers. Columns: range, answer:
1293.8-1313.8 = 18.1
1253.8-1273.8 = 19.5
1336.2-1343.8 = 18.4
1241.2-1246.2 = 17.2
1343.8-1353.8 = 18.9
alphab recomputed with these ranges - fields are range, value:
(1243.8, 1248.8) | 17.6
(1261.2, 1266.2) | 18.8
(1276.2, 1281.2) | 16.8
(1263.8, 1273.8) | 17.7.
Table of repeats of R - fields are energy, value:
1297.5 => 17.8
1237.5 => 16.4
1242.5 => 17.2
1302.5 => 16.4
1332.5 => 17.5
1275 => 18.6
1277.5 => 17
